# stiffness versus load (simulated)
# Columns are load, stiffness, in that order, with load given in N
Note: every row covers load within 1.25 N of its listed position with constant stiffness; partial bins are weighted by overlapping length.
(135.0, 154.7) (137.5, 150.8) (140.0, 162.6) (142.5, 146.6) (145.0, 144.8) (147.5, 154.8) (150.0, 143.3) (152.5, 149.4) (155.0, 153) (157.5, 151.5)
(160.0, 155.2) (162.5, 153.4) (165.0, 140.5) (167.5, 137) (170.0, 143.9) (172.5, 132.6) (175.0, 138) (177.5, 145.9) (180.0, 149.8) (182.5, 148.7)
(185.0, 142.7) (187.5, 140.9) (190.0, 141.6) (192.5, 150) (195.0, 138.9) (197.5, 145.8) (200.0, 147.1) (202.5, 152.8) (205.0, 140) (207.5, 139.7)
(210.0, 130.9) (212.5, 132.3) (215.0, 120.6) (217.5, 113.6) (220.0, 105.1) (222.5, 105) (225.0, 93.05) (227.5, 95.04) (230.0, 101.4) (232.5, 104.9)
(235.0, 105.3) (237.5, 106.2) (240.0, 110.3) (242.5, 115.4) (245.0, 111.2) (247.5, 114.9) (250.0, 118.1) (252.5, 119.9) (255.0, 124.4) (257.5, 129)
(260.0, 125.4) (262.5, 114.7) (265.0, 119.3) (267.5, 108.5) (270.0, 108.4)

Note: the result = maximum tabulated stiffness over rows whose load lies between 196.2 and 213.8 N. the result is 152.8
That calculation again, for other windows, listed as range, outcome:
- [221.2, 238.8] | 106.2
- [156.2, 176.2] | 155.2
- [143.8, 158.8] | 154.8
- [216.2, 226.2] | 113.6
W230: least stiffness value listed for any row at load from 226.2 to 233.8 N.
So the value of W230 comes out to 95.04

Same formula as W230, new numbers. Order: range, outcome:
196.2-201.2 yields 145.8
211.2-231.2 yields 93.05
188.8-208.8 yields 138.9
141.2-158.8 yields 143.3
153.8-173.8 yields 132.6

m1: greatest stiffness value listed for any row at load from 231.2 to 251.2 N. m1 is 118.1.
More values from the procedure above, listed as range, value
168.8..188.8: 149.8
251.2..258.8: 129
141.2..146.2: 146.6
